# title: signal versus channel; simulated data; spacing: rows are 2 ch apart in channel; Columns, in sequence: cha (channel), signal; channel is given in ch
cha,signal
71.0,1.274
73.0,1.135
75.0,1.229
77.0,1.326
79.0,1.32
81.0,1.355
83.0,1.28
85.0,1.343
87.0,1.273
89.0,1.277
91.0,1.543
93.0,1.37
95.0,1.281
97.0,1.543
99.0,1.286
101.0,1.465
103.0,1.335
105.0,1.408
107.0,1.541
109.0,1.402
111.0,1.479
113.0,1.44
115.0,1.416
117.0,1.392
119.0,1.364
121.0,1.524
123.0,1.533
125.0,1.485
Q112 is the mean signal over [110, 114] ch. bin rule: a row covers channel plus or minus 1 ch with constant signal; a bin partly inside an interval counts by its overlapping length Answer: 1.46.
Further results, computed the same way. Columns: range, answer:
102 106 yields 1.37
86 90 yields 1.27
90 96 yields 1.4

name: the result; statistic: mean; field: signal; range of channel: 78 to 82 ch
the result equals 1.34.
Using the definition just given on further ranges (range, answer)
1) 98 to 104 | 1.36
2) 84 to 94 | 1.36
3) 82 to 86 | 1.31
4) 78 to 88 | 1.31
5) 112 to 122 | 1.43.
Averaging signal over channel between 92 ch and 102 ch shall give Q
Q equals 1.39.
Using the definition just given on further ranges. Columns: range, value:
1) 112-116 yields 1.43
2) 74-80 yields 1.29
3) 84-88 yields 1.31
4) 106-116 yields 1.46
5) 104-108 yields 1.47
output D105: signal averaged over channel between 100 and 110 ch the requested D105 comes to 1.43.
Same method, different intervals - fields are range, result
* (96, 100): 1.41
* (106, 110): 1.47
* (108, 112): 1.44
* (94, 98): 1.41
